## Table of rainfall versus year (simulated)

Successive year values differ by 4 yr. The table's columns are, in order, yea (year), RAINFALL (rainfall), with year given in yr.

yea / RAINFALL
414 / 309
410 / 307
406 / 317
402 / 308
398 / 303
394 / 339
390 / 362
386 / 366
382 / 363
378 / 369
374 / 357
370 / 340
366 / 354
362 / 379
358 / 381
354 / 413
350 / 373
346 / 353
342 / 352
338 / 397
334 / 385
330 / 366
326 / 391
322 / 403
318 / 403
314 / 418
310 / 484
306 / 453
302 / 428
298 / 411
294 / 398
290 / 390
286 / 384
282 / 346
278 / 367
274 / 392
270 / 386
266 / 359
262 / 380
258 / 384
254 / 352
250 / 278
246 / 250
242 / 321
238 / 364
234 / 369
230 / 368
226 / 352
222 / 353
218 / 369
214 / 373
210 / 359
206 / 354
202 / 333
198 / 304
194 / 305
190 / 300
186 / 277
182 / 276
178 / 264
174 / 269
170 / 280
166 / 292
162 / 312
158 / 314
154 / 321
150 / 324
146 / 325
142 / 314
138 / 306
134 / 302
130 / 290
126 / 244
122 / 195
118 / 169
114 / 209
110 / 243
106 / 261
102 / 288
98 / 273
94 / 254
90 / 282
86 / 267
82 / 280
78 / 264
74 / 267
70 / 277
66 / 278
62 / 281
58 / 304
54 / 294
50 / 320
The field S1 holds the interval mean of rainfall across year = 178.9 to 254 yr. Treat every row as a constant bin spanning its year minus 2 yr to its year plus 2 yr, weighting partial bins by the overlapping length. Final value 328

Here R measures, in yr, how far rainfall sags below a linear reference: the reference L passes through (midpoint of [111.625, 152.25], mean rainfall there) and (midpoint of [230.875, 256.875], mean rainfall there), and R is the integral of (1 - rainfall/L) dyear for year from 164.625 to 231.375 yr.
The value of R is -3.5 yr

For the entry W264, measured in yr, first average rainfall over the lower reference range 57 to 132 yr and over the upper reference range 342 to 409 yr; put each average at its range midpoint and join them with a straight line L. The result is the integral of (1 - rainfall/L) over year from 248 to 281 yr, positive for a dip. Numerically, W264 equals -4.72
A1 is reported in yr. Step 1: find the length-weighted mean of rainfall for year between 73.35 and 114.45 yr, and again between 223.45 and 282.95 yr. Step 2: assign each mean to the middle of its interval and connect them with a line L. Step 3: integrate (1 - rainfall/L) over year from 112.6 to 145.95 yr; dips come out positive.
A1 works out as 3.1 yr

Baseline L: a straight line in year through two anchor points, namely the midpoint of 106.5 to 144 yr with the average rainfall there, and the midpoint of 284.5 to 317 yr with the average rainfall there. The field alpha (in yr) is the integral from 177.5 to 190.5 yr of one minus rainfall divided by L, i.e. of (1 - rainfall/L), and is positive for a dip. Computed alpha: 1.3 yr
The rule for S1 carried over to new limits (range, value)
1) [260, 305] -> 387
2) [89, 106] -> 272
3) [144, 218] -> 312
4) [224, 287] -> 353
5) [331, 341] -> 385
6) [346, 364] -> 383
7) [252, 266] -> 370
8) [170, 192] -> 277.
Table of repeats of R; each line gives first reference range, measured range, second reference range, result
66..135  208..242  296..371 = -3.2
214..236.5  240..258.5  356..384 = 2.6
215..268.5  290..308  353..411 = -3.6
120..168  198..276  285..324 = 3.1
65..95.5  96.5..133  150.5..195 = 4.8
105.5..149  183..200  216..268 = 0.7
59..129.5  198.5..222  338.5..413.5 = -4.6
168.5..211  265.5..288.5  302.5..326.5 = 0.9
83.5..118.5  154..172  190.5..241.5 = 0.1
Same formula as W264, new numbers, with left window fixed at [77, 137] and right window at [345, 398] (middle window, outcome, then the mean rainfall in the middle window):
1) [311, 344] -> -4.52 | 392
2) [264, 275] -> -1.92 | 378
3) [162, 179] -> 0.00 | 281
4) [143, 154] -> -2.04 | 323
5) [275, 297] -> -3.40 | 379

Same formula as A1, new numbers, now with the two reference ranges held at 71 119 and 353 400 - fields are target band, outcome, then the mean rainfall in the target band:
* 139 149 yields -1.6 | 319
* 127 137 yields -0.8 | 292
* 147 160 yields -2.0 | 320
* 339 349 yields -0.3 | 359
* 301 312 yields -4.1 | 457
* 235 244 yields -1.0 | 345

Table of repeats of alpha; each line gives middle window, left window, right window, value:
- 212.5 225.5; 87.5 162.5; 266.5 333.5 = -0.8 yr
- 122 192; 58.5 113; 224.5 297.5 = 3.2 yr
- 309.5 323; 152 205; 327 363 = -2.2 yr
